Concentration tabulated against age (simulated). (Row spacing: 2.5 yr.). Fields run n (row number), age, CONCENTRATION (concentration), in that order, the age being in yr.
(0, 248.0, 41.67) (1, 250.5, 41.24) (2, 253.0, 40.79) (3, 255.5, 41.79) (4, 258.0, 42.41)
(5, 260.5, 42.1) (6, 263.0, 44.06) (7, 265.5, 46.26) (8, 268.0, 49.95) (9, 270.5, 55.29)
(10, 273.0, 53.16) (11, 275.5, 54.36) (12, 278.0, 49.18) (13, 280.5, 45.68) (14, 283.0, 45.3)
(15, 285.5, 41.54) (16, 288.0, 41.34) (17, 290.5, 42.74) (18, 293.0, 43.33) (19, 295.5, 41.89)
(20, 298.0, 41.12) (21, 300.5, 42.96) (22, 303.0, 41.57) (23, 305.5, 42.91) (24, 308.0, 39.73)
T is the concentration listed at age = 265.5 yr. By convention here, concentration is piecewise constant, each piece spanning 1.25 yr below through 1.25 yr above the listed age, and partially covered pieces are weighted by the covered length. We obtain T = 46.26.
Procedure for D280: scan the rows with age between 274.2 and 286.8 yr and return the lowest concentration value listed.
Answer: 41.54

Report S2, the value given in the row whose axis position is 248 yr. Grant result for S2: 41.67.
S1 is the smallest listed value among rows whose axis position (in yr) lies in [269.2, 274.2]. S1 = 53.16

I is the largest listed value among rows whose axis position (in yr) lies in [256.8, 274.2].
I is 55.29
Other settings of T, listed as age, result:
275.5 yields 54.36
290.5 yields 42.74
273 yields 53.16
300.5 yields 42.96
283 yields 45.3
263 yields 44.06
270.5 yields 55.29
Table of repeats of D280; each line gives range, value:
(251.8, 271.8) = 40.79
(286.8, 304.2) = 41.12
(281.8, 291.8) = 41.34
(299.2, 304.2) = 41.57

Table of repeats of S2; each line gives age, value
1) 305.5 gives 42.91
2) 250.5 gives 41.24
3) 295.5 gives 41.89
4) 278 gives 49.18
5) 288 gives 41.34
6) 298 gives 41.12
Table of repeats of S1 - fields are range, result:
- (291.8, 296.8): 41.89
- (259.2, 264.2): 42.1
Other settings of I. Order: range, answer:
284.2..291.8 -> 42.74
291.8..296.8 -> 43.33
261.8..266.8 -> 46.26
